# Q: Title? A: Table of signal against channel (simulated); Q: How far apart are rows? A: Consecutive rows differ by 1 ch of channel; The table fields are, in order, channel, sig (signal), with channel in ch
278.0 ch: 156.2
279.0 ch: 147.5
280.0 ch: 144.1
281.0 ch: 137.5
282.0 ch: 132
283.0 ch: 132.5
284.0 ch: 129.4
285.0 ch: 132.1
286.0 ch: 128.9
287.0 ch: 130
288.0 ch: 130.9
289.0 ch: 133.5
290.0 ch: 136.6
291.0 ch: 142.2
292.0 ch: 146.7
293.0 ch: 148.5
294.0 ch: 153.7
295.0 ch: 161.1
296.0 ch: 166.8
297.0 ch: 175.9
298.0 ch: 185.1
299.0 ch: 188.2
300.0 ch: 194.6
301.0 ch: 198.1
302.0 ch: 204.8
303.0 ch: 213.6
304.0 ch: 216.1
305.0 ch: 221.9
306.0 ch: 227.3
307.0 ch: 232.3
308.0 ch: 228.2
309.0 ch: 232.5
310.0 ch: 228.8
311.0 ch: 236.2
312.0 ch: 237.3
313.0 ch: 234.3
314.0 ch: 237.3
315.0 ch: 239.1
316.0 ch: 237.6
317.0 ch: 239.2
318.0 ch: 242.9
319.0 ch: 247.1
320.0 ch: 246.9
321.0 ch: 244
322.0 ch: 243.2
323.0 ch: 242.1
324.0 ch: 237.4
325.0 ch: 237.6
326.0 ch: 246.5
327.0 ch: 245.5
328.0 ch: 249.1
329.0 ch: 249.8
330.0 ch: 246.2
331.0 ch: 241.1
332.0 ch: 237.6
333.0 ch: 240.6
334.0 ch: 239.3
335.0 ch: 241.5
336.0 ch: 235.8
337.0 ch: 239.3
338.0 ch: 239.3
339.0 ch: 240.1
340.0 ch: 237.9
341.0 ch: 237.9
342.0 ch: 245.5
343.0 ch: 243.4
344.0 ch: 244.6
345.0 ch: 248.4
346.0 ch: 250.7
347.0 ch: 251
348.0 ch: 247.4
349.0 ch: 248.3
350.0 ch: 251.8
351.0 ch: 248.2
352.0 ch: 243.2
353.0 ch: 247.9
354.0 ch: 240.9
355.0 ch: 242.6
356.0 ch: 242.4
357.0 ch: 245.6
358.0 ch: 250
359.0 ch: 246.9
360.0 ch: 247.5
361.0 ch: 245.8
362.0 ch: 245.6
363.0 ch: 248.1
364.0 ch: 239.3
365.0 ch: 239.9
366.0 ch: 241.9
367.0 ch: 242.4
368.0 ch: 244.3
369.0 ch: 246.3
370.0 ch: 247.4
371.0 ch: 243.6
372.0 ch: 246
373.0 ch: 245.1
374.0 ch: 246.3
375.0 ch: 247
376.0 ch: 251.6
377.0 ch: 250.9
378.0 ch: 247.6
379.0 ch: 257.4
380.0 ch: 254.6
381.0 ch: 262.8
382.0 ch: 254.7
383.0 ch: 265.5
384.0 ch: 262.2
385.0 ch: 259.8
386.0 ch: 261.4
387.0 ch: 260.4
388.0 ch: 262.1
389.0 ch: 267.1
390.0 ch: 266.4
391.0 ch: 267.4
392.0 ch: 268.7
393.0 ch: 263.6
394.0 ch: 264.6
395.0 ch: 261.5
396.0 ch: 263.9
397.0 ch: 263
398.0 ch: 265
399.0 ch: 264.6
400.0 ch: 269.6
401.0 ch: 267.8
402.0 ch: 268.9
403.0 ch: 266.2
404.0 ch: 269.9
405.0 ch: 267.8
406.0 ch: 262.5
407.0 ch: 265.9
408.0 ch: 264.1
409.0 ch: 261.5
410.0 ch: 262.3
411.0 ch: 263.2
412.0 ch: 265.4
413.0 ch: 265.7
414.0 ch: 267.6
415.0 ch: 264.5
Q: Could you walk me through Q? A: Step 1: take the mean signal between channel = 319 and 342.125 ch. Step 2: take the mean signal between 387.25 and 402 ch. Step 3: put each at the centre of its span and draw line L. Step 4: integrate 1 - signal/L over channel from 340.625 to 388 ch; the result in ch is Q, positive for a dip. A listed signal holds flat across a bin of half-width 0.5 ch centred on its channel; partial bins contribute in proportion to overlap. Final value 1.0 ch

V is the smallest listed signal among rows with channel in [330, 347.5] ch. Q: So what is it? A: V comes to 235.8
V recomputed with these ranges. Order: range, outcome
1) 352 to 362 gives 240.9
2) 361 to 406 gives 239.3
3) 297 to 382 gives 175.9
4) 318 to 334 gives 237.4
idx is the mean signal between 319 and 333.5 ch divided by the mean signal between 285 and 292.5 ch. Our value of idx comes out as 1.8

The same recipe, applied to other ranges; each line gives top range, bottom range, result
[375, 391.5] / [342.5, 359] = 1.05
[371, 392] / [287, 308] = 1.44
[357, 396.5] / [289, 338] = 1.16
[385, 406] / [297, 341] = 1.14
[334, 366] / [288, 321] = 1.20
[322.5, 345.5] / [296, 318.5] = 1.10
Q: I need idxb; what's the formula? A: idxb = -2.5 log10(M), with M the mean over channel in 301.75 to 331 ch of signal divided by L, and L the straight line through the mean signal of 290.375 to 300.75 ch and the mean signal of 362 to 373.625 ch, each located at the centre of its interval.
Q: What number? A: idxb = -0.24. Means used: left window 167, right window 244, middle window 236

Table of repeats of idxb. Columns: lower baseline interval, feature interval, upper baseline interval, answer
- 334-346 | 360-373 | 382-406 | 0.04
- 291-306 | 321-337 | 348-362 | -0.12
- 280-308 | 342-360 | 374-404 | -0.11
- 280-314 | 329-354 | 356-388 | -0.11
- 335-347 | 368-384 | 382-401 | 0.03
